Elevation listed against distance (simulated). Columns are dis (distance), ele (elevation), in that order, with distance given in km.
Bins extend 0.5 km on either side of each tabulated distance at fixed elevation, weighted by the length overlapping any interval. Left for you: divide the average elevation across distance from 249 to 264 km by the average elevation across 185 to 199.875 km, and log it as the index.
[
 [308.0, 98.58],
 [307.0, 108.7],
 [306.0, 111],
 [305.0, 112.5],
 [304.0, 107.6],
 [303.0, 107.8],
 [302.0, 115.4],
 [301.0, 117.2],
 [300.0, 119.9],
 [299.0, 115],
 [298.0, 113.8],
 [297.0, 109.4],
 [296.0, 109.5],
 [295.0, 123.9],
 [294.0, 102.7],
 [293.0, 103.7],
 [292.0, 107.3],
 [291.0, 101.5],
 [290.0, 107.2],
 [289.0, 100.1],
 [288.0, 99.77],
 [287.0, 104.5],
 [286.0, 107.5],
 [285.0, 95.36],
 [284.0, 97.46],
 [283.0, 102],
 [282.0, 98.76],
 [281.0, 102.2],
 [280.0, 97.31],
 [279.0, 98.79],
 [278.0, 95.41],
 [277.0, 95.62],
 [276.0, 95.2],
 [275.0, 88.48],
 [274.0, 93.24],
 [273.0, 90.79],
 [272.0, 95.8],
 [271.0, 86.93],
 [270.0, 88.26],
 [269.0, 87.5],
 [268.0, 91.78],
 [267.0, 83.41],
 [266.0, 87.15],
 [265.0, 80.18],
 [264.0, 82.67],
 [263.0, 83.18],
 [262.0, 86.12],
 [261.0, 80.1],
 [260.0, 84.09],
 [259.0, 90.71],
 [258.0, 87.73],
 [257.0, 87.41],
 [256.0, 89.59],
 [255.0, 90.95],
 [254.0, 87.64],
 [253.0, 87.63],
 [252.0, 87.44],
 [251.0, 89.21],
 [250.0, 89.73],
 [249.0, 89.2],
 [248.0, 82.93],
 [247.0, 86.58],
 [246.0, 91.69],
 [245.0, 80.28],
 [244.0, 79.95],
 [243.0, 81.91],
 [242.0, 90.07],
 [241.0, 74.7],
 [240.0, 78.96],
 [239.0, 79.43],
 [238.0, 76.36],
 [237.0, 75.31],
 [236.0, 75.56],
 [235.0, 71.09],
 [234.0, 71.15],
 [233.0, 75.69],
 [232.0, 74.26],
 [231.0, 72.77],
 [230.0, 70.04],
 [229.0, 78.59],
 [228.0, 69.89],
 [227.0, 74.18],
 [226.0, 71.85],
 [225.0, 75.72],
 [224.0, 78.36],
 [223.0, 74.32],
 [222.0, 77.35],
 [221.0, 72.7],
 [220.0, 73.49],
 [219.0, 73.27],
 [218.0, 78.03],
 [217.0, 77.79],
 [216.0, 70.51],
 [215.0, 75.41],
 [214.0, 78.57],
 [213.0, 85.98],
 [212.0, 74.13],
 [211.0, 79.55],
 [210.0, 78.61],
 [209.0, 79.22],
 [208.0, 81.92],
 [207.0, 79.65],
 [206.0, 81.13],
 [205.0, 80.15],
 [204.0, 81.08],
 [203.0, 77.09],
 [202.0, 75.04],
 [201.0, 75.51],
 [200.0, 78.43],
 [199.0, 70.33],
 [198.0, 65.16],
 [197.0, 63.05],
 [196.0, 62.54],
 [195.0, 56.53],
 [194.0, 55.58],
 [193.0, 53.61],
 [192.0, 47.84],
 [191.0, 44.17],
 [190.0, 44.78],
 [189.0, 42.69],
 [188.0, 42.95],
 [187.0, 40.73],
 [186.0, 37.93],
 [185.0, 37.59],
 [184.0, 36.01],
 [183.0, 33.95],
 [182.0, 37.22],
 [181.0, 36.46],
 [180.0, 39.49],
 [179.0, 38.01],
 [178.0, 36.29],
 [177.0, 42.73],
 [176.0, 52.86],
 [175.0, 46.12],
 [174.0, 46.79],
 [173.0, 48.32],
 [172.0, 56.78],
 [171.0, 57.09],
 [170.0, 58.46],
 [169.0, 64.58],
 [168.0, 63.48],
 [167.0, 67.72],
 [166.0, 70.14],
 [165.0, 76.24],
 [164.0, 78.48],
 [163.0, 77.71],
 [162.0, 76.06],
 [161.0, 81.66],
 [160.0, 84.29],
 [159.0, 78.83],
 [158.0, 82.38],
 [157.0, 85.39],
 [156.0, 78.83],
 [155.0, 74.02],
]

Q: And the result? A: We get 1.67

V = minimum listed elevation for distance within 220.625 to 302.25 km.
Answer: 69.89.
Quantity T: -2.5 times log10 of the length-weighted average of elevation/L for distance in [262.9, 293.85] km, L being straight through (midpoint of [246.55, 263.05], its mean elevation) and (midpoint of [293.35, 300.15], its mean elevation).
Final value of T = 0.070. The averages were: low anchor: 87.2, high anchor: 113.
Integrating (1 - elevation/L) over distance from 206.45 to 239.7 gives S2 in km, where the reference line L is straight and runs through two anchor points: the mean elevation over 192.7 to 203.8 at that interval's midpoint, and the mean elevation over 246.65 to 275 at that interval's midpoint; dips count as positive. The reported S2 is -0.3 km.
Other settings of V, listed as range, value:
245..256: 80.28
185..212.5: 37.59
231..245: 71.09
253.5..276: 80.1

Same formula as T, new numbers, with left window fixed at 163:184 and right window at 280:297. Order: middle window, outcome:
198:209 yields -0.172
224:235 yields 0.059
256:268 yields 0.083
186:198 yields 0.209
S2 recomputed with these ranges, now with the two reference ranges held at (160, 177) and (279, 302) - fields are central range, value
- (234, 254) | 1.7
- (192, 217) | 1.2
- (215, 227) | 1.1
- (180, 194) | 5.7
